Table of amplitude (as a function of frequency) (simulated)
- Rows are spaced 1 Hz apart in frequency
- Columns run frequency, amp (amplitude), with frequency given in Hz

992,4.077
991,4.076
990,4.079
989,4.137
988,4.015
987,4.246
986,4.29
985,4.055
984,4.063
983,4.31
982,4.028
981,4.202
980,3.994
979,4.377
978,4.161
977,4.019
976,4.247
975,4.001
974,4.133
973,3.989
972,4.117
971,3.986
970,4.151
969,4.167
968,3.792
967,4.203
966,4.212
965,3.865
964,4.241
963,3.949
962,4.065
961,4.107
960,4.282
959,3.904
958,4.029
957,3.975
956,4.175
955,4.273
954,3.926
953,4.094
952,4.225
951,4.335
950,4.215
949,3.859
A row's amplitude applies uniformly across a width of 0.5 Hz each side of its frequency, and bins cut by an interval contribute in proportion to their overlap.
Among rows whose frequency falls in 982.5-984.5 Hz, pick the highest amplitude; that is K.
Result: 4.31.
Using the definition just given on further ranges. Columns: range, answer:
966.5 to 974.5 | 4.203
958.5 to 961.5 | 4.282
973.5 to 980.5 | 4.377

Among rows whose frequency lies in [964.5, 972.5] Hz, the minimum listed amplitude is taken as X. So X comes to 3.792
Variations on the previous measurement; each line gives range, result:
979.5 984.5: 3.994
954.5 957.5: 3.975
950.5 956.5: 3.926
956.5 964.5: 3.904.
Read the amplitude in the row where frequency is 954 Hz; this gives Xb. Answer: 3.926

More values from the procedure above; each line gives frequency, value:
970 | 4.151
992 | 4.077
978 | 4.161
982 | 4.028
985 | 4.055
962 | 4.065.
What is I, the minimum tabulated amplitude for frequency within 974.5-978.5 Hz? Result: 4.001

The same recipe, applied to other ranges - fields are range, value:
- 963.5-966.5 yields 3.865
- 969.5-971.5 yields 3.986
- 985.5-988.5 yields 4.015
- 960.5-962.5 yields 4.065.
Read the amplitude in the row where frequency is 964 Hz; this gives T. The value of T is 4.241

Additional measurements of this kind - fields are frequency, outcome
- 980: 3.994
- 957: 3.975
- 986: 4.29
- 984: 4.063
